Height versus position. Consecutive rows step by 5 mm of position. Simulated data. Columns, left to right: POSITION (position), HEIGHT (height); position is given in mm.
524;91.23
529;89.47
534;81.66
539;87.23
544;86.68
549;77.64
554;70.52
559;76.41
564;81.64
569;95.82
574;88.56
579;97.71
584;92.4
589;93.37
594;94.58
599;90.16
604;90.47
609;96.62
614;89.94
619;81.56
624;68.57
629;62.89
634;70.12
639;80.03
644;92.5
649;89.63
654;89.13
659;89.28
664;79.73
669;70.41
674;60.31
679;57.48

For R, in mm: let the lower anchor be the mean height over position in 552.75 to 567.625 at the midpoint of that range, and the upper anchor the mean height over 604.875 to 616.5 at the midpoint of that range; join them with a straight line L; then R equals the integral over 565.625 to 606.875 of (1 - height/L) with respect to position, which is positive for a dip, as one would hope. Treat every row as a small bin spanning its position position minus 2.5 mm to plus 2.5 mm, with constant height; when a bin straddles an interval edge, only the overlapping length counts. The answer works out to -3.4 mm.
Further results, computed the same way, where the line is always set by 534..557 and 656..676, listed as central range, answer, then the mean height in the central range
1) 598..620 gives -3.5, 90.3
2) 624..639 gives 1.5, 69.1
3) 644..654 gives -1.8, 90.2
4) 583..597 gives -2.6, 93.4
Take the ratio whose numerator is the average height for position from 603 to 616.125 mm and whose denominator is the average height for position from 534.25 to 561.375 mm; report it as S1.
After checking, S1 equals 1.2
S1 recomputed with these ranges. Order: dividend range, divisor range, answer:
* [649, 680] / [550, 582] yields 0.90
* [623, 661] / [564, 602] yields 0.87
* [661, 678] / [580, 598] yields 0.74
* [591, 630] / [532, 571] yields 1.04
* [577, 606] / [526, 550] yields 1.09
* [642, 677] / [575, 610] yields 0.87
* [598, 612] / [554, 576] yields 1.10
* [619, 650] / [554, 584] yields 0.89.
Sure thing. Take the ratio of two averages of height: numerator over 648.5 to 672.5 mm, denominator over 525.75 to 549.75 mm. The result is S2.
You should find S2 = 0.96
